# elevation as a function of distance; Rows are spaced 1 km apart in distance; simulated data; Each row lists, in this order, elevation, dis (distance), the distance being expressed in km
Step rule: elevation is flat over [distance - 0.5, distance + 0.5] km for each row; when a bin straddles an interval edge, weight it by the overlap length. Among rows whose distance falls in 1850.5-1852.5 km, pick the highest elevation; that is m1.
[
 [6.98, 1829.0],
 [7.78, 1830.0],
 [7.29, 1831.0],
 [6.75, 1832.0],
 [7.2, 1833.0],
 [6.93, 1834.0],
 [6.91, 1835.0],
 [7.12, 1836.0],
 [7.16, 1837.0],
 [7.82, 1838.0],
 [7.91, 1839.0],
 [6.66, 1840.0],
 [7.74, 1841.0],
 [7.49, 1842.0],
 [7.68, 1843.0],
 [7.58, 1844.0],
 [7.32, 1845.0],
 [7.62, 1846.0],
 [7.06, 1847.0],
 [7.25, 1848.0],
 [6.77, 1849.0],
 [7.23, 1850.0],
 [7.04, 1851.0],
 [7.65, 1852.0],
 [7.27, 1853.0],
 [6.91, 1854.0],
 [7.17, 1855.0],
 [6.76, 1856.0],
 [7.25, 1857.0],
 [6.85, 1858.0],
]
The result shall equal 7.65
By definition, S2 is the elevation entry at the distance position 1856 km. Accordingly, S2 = 6.76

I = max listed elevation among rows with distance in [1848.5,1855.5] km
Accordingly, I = 7.65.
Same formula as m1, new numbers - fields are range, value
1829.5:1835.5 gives 7.78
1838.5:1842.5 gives 7.91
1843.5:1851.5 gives 7.62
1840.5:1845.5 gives 7.74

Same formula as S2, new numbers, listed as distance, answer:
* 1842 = 7.49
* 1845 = 7.32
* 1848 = 7.25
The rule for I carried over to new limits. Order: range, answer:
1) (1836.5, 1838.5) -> 7.82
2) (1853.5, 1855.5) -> 7.17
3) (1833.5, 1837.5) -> 7.16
